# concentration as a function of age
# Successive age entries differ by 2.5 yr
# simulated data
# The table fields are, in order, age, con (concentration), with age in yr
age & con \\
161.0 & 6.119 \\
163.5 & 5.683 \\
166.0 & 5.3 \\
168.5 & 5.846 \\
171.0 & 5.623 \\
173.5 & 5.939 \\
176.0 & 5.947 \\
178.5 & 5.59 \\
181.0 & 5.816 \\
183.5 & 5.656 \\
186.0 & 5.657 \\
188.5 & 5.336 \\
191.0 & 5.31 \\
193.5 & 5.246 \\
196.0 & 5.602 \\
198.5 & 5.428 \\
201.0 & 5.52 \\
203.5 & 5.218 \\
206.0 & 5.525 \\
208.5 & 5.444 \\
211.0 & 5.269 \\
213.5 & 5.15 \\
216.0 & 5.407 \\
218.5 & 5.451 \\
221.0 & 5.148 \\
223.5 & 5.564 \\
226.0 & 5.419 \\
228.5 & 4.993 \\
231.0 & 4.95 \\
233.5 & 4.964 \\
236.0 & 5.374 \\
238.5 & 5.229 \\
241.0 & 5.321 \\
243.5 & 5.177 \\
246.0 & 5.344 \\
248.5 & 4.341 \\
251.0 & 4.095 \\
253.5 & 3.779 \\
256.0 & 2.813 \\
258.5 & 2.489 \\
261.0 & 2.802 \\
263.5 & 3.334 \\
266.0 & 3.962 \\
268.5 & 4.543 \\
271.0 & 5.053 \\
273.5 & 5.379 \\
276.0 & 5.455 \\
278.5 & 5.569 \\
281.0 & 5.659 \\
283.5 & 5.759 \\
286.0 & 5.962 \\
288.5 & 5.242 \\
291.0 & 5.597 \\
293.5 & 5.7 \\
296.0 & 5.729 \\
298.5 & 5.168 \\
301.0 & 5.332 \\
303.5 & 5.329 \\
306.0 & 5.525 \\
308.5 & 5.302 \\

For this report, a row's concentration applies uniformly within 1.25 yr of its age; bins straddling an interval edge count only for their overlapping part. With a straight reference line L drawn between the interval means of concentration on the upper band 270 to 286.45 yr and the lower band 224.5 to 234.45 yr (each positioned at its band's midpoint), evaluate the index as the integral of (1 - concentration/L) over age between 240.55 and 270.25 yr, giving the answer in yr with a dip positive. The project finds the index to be 7.5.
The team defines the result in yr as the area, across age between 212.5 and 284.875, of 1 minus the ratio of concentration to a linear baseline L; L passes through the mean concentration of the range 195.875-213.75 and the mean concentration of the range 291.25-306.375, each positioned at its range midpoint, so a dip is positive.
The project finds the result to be 8.7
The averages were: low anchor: 5.4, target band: 4.78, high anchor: 5.47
